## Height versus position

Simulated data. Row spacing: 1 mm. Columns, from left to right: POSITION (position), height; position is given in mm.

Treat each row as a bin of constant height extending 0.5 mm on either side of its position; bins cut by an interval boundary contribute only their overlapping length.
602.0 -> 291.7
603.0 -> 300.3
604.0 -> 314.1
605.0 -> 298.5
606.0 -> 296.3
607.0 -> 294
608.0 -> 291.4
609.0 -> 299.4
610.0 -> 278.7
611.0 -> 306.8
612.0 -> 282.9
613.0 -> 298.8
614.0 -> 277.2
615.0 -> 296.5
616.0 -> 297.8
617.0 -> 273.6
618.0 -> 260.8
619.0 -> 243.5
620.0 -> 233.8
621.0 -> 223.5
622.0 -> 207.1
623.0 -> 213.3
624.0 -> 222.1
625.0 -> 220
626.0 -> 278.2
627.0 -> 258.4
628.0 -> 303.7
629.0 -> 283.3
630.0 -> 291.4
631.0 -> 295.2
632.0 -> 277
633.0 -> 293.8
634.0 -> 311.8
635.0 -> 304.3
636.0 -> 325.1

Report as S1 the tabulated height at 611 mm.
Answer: 306.8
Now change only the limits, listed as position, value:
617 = 273.6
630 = 291.4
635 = 304.3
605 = 298.5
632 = 277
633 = 293.8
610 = 278.7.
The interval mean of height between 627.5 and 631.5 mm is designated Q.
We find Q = 293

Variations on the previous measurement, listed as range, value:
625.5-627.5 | 268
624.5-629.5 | 269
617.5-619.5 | 252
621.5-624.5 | 214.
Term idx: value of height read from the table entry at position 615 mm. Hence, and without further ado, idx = 296.5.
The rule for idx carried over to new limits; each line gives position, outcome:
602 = 291.7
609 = 299.4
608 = 291.4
